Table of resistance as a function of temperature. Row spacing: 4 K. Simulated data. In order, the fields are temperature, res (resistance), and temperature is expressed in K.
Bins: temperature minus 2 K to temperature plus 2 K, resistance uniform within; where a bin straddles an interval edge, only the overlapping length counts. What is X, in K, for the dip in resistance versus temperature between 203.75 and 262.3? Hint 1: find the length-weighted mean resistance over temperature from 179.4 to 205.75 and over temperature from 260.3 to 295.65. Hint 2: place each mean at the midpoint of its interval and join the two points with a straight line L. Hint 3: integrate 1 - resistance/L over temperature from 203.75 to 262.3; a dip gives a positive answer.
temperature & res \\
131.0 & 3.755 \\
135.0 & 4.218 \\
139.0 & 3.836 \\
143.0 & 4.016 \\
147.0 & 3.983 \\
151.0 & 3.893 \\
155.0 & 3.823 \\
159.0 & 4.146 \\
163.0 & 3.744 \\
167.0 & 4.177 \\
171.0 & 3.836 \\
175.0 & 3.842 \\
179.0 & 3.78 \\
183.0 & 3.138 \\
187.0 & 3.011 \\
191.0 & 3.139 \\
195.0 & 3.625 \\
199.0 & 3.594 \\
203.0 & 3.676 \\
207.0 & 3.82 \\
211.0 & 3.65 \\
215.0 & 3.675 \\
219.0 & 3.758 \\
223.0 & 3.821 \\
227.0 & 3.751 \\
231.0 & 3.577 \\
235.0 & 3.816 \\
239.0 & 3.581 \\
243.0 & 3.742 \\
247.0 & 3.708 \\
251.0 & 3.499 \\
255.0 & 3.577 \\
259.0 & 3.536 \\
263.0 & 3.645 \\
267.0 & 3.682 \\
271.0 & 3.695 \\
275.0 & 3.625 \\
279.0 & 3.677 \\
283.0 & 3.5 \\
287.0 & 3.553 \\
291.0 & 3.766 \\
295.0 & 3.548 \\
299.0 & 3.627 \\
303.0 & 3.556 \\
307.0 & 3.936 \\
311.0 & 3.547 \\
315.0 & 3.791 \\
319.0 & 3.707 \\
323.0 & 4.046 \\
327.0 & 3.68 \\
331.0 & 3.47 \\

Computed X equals -2.8 K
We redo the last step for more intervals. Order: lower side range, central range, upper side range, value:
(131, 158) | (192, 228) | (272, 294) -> 1.0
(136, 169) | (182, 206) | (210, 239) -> 2.7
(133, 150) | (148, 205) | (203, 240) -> 3.0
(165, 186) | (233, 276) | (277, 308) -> 0.2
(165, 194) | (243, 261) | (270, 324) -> 0.2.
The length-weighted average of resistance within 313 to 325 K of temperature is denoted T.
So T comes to 3.85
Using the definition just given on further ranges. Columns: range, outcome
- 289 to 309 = 3.69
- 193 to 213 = 3.67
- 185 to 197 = 3.26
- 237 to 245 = 3.66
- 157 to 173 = 3.98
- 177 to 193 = 3.27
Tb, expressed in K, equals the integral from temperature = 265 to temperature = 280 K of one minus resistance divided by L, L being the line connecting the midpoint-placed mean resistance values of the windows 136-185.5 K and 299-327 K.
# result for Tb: 0.4 K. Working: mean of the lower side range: 3.85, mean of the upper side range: 3.75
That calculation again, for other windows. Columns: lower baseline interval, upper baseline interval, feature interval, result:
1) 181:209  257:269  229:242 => -0.4 K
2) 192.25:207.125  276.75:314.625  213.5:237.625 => -0.6 K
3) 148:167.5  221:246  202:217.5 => 0.3 K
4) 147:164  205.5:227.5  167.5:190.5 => 1.9 K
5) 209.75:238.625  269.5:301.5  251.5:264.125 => 0.3 K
